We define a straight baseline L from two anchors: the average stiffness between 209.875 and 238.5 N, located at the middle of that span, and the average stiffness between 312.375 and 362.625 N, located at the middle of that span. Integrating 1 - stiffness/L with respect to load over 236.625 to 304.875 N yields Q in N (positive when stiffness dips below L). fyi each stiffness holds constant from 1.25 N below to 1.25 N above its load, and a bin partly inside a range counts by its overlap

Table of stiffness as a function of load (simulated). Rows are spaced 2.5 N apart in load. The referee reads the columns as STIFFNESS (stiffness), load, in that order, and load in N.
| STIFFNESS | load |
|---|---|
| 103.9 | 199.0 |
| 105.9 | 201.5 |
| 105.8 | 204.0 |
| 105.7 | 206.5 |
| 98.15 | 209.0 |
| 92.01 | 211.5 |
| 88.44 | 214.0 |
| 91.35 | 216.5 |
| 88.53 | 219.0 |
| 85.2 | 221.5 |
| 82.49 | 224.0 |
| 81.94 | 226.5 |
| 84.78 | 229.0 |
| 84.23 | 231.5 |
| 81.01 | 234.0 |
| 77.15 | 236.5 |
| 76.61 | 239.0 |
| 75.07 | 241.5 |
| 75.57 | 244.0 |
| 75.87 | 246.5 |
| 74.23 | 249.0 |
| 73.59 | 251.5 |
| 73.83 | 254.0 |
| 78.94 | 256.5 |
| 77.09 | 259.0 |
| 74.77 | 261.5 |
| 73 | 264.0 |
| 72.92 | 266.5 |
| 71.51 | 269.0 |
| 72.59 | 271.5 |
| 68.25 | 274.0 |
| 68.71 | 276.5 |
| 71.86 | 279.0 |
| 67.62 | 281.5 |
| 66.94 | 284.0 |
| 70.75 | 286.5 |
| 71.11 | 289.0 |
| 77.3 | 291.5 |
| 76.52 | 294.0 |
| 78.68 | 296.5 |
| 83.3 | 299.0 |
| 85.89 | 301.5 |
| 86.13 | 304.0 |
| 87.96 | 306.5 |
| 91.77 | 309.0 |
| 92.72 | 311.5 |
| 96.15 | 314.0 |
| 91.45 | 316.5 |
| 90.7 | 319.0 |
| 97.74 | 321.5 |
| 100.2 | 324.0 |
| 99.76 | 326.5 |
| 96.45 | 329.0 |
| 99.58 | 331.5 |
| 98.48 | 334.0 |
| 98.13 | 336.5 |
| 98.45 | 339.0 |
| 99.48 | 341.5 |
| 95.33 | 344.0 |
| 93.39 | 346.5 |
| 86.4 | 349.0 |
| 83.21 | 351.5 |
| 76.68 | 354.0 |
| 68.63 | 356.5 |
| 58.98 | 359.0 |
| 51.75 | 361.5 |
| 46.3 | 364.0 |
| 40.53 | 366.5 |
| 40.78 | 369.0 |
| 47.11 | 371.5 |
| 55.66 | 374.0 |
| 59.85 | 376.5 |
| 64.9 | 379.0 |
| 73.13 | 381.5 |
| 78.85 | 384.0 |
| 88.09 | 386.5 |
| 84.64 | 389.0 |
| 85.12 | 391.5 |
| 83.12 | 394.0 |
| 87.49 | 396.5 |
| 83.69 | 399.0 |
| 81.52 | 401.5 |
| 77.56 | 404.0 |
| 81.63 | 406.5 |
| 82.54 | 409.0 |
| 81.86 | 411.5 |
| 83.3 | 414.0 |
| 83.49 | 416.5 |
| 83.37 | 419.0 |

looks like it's 9.5 N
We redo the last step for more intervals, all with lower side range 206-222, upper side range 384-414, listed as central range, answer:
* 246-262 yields 2.7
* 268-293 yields 5.2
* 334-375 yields 6.4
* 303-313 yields -0.2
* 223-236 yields 1.3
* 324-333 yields -1.3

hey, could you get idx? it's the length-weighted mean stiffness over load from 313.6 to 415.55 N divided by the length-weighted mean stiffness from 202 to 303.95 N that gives 1.0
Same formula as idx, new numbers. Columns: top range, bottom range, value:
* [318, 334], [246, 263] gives 1.29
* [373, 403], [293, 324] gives 0.87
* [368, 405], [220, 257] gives 0.93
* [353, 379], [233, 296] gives 0.74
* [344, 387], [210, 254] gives 0.81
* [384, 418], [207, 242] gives 0.97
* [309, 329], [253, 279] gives 1.30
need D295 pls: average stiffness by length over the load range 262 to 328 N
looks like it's 81.2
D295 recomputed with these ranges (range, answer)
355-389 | 60.6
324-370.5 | 80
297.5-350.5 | 93.7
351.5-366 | 61.4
